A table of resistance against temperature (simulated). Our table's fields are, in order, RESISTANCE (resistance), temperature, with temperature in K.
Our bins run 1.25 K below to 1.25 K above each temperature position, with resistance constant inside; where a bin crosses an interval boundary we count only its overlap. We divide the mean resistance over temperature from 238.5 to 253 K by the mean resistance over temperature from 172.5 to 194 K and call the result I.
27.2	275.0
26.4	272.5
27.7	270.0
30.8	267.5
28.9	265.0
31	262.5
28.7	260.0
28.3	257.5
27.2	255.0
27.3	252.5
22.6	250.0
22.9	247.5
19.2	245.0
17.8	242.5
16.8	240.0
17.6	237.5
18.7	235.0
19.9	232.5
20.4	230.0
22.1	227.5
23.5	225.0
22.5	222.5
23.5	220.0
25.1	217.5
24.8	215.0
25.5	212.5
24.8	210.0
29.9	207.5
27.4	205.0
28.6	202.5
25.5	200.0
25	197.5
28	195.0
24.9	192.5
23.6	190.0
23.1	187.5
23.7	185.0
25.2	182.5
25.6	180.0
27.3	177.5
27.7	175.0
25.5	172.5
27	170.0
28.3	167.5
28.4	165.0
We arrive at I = 0.82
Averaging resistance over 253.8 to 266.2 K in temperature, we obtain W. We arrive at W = 28.8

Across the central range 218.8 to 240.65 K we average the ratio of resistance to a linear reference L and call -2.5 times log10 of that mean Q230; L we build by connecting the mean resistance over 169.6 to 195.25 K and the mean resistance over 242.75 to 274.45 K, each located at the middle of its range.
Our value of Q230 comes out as 0.25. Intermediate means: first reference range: 25.5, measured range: 20.7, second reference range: 26.5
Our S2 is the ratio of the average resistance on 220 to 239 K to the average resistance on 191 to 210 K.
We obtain 0.8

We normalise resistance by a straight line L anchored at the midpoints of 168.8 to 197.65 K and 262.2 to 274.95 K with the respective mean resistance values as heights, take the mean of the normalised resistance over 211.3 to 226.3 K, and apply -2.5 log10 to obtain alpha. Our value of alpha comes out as 0.12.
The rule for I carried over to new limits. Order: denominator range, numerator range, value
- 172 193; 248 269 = 1.11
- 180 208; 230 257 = 0.82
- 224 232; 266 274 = 1.30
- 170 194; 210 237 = 0.89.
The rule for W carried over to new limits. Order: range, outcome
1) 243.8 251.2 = 21.6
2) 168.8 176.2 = 26.7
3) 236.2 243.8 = 17.4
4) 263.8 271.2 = 29.1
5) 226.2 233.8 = 20.8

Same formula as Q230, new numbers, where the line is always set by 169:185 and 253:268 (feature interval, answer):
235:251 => 0.42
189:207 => 0.02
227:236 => 0.36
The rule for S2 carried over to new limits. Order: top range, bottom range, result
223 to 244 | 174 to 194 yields 0.78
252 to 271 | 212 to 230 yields 1.22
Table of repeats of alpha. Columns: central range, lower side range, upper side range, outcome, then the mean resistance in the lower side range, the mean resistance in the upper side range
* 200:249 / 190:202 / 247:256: 0.12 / 25.8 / 25.1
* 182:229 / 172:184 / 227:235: -0.09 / 26.3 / 20.4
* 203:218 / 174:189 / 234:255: -0.14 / 25.4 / 20.8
